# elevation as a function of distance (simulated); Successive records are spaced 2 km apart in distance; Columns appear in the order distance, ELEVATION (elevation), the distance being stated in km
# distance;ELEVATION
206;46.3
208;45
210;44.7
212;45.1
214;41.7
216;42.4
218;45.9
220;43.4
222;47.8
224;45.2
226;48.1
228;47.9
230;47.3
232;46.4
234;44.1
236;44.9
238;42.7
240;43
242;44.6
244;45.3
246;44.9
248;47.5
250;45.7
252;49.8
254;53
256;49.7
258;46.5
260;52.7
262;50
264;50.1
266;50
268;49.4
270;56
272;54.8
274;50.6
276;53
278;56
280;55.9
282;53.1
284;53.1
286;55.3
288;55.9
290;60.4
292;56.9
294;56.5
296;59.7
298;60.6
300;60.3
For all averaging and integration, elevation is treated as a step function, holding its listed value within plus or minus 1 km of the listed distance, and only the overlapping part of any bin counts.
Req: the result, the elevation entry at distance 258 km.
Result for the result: 46.5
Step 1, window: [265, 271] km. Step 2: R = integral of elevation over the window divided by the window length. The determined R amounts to 51.8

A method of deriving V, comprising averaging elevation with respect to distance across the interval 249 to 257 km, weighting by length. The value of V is 49.5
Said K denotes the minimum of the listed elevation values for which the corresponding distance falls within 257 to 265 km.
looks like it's 46.5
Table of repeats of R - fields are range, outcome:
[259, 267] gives 50.7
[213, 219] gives 43.3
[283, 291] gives 56.2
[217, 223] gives 45.7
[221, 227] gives 47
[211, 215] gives 43.4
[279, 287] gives 54.3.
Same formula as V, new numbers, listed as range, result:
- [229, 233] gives 46.8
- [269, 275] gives 53.8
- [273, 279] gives 53.2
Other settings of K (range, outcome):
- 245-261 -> 44.9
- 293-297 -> 56.5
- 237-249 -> 42.7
